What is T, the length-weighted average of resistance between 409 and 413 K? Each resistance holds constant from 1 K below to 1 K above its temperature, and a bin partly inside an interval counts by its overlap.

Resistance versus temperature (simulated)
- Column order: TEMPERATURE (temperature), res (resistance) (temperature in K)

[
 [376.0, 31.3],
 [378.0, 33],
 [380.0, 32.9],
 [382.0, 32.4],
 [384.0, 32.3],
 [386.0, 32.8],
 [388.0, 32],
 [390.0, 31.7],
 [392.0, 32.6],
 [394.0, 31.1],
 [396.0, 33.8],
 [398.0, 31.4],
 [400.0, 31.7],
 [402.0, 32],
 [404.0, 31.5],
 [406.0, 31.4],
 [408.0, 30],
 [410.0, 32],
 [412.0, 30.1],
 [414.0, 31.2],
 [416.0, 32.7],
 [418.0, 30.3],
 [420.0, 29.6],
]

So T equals 31.1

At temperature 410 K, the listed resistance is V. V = 32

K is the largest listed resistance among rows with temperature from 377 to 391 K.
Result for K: 33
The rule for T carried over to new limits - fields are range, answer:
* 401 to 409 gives 31.2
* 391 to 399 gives 32.2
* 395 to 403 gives 32.2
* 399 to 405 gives 31.7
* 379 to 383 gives 32.6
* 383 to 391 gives 32.2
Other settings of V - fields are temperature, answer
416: 32.7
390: 31.7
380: 32.9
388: 32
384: 32.3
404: 31.5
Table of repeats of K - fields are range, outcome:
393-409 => 33.8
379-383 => 32.9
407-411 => 32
